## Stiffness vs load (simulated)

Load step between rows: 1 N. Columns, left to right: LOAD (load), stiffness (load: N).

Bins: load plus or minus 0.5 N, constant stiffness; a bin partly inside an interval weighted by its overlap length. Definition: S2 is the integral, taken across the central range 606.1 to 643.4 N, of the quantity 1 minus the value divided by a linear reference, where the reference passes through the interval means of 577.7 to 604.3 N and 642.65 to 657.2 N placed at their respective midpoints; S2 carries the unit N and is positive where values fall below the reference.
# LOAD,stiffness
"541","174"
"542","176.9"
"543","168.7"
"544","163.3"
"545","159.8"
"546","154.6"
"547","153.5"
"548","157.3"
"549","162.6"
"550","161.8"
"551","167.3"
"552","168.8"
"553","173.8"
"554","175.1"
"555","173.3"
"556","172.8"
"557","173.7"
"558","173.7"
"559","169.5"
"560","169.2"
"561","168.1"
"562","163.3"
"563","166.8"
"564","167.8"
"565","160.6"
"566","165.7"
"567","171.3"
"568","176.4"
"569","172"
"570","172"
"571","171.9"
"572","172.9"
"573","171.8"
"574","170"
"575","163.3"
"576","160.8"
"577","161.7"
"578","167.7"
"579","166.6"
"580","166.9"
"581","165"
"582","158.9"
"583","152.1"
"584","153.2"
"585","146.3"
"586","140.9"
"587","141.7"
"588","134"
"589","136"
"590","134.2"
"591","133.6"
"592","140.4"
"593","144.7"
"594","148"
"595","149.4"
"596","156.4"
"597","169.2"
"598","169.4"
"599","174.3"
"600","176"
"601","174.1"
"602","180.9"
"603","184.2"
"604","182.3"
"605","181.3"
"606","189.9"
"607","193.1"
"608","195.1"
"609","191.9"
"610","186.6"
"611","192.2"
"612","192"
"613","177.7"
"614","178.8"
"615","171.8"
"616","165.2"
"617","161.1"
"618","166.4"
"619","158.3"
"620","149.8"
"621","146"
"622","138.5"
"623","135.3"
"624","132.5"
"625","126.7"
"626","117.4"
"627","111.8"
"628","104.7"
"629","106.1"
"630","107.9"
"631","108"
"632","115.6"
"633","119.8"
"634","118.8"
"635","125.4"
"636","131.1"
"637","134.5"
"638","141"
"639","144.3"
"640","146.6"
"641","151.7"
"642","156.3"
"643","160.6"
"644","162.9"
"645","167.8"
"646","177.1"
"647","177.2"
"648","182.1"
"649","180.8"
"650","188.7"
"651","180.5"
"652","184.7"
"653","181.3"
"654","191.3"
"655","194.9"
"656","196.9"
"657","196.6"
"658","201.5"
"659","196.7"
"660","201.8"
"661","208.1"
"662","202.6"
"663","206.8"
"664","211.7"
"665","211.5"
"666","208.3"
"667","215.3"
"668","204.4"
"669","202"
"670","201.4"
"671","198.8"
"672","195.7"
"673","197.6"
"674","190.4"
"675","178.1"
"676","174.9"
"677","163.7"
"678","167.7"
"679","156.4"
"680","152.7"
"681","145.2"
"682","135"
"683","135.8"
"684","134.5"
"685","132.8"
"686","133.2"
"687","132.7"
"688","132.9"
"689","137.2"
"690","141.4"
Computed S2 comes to 4.9 N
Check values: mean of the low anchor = 157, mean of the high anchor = 181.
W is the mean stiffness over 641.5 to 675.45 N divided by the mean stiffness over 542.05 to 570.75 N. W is 1.14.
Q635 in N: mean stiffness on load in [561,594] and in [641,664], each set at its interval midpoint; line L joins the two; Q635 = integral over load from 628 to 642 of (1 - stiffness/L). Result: 4.1 N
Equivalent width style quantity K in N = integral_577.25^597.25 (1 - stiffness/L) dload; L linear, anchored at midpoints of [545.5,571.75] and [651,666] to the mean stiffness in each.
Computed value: 3.00 N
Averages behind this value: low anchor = 168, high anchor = 199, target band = 150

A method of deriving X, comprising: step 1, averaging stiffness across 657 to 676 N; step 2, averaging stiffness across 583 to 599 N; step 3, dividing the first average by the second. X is 1.36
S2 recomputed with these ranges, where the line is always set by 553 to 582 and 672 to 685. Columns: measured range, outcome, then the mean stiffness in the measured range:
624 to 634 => 3.1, 114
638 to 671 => -4.9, 187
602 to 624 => -0.9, 172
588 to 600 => 1.2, 151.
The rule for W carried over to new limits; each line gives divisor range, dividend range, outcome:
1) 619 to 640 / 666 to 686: 1.36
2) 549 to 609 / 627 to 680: 1.03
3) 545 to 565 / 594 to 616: 1.07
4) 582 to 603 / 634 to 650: 1.01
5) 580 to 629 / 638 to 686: 1.13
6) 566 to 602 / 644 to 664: 1.19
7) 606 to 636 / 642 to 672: 1.30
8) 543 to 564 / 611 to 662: 0.95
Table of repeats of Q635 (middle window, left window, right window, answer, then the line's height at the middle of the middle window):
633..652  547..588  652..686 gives 2.4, 179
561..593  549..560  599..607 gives 3.0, 176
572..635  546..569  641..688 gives 6.4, 173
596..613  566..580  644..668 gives -0.4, 178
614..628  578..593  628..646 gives -0.5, 140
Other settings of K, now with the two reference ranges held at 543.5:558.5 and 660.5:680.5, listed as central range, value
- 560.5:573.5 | 0.0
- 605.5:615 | -0.5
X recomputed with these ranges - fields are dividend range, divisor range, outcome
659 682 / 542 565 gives 1.14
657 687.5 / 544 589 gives 1.10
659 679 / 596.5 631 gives 1.22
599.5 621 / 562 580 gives 1.06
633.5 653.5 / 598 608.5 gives 0.88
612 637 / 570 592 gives 0.88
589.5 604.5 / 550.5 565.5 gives 0.95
